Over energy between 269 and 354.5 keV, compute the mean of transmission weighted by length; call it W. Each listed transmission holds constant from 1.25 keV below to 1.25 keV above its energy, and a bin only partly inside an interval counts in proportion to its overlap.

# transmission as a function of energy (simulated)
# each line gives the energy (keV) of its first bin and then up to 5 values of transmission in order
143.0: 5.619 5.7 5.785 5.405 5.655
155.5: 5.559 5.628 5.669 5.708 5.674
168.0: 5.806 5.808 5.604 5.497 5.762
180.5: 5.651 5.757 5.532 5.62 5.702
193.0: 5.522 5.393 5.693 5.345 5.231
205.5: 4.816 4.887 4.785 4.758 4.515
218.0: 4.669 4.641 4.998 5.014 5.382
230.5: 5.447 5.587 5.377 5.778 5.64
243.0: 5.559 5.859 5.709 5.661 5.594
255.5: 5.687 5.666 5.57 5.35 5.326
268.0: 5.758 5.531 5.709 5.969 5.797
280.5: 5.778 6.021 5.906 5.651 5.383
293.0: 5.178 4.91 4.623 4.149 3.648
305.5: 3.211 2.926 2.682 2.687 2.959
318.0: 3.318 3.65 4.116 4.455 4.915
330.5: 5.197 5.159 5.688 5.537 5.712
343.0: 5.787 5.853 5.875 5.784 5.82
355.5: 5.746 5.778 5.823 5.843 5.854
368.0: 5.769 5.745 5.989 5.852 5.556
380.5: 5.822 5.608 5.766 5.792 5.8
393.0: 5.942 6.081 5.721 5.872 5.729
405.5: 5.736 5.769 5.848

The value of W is 4.88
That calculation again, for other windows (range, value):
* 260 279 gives 5.63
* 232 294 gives 5.64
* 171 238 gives 5.29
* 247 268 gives 5.58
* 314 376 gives 5.27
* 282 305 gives 4.98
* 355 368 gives 5.81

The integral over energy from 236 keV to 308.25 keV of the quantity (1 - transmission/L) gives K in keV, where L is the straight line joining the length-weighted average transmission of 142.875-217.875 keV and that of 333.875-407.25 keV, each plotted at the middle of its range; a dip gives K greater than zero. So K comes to 3.6 keV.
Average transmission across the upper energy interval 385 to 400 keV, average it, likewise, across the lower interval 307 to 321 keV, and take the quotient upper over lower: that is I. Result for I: 1.9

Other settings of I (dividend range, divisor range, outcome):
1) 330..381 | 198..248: 1.10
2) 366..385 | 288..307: 1.28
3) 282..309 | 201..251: 0.90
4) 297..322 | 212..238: 0.67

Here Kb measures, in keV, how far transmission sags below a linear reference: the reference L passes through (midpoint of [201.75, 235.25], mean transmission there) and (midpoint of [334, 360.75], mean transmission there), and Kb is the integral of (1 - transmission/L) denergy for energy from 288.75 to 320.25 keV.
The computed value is 9.5 keV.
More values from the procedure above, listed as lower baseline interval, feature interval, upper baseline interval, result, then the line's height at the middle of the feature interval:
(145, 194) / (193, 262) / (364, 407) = 4.6 keV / 5.69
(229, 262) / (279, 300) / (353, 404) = 1.1 keV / 5.68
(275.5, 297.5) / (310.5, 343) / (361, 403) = 7.1 keV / 5.67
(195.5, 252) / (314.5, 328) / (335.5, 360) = 4.4 keV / 5.65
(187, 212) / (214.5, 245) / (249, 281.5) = 1.2 keV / 5.45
